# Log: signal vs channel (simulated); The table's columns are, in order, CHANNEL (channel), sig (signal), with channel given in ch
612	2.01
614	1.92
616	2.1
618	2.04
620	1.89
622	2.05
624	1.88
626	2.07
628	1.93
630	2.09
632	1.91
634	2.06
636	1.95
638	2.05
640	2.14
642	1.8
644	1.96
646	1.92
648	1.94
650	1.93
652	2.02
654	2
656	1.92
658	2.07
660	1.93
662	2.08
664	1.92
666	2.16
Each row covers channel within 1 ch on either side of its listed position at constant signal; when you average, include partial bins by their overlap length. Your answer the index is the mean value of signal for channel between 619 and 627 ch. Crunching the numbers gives 1.97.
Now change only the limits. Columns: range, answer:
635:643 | 1.99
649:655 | 1.98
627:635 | 2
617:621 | 1.96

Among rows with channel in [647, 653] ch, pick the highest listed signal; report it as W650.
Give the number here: 2.02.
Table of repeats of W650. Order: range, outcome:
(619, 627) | 2.07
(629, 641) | 2.14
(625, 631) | 2.09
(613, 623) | 2.1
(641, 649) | 1.96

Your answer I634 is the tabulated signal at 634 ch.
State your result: 2.06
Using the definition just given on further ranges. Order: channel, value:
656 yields 1.92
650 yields 1.93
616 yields 2.1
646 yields 1.92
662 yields 2.08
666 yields 2.16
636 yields 1.95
